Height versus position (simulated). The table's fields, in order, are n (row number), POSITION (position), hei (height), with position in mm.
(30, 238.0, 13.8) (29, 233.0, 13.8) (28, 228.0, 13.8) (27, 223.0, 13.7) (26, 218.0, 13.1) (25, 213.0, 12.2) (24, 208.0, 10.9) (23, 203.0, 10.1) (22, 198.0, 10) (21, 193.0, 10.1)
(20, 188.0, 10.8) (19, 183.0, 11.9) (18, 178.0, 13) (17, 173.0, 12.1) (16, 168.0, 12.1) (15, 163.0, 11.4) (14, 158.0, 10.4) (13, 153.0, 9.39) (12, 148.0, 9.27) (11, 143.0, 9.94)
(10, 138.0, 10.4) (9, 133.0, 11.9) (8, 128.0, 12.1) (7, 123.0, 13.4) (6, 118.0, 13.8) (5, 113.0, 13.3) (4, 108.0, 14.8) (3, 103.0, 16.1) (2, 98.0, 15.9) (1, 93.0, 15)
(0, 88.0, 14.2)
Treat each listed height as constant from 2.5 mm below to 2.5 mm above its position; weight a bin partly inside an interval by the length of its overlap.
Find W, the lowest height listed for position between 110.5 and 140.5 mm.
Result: 10.4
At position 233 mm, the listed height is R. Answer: 13.8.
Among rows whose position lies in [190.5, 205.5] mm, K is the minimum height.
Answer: 10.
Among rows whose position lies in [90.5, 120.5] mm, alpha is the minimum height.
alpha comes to 13.3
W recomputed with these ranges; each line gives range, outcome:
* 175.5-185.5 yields 11.9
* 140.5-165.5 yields 9.27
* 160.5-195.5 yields 10.1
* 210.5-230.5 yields 12.2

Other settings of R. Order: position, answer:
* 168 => 12.1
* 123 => 13.4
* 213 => 12.2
